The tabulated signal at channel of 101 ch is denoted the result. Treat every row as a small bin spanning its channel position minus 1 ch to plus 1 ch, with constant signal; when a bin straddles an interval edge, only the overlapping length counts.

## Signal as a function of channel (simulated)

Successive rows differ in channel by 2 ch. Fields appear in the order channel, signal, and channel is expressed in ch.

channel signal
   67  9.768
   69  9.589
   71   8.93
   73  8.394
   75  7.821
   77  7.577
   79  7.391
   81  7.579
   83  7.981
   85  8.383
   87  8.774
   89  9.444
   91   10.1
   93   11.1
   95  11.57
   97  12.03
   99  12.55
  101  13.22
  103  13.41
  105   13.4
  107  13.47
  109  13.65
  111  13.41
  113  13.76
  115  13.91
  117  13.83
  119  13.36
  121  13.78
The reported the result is 13.22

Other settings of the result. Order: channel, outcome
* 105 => 13.4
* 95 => 11.57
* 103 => 13.41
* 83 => 7.981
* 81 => 7.579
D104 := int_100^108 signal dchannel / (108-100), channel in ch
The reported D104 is 13.4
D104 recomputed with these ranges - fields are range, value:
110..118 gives 13.7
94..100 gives 12.1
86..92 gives 9.44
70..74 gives 8.66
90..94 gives 10.6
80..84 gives 7.78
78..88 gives 8.02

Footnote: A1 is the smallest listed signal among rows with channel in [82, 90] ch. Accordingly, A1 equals 7.981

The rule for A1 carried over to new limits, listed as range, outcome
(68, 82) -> 7.391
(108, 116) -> 13.41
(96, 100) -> 12.03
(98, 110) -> 12.55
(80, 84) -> 7.579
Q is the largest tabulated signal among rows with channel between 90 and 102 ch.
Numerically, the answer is 13.22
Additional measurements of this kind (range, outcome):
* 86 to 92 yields 10.1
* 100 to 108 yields 13.47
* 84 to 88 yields 8.774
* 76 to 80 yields 7.577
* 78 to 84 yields 7.981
